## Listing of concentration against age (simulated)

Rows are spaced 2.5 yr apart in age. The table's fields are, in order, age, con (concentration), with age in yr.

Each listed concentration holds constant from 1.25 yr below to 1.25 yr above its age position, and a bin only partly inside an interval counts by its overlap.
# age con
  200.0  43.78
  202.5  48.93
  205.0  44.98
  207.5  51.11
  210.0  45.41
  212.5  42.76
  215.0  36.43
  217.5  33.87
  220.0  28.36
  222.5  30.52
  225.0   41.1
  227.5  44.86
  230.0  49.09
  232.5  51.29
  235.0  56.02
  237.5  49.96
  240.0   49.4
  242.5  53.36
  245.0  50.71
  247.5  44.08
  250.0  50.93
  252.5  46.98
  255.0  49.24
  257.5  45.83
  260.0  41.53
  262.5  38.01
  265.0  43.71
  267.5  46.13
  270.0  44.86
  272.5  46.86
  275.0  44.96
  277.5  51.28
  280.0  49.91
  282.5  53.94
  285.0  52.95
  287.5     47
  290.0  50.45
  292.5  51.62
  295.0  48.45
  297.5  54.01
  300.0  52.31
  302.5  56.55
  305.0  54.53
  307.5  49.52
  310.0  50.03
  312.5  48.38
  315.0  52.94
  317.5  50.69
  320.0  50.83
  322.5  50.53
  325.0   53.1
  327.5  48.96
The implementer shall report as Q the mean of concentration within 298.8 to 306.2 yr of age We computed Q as 54.5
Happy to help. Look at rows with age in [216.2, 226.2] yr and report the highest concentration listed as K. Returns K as 41.1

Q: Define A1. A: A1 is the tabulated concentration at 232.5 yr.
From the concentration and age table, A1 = 51.29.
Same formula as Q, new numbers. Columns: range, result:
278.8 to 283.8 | 52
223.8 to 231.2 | 45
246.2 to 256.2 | 47.8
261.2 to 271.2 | 43.2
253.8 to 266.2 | 43.6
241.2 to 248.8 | 49.4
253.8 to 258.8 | 47.5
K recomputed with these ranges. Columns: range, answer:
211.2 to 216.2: 42.76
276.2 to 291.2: 53.94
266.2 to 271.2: 46.13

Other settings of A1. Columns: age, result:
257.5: 45.83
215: 36.43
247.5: 44.08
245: 50.71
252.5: 46.98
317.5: 50.69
